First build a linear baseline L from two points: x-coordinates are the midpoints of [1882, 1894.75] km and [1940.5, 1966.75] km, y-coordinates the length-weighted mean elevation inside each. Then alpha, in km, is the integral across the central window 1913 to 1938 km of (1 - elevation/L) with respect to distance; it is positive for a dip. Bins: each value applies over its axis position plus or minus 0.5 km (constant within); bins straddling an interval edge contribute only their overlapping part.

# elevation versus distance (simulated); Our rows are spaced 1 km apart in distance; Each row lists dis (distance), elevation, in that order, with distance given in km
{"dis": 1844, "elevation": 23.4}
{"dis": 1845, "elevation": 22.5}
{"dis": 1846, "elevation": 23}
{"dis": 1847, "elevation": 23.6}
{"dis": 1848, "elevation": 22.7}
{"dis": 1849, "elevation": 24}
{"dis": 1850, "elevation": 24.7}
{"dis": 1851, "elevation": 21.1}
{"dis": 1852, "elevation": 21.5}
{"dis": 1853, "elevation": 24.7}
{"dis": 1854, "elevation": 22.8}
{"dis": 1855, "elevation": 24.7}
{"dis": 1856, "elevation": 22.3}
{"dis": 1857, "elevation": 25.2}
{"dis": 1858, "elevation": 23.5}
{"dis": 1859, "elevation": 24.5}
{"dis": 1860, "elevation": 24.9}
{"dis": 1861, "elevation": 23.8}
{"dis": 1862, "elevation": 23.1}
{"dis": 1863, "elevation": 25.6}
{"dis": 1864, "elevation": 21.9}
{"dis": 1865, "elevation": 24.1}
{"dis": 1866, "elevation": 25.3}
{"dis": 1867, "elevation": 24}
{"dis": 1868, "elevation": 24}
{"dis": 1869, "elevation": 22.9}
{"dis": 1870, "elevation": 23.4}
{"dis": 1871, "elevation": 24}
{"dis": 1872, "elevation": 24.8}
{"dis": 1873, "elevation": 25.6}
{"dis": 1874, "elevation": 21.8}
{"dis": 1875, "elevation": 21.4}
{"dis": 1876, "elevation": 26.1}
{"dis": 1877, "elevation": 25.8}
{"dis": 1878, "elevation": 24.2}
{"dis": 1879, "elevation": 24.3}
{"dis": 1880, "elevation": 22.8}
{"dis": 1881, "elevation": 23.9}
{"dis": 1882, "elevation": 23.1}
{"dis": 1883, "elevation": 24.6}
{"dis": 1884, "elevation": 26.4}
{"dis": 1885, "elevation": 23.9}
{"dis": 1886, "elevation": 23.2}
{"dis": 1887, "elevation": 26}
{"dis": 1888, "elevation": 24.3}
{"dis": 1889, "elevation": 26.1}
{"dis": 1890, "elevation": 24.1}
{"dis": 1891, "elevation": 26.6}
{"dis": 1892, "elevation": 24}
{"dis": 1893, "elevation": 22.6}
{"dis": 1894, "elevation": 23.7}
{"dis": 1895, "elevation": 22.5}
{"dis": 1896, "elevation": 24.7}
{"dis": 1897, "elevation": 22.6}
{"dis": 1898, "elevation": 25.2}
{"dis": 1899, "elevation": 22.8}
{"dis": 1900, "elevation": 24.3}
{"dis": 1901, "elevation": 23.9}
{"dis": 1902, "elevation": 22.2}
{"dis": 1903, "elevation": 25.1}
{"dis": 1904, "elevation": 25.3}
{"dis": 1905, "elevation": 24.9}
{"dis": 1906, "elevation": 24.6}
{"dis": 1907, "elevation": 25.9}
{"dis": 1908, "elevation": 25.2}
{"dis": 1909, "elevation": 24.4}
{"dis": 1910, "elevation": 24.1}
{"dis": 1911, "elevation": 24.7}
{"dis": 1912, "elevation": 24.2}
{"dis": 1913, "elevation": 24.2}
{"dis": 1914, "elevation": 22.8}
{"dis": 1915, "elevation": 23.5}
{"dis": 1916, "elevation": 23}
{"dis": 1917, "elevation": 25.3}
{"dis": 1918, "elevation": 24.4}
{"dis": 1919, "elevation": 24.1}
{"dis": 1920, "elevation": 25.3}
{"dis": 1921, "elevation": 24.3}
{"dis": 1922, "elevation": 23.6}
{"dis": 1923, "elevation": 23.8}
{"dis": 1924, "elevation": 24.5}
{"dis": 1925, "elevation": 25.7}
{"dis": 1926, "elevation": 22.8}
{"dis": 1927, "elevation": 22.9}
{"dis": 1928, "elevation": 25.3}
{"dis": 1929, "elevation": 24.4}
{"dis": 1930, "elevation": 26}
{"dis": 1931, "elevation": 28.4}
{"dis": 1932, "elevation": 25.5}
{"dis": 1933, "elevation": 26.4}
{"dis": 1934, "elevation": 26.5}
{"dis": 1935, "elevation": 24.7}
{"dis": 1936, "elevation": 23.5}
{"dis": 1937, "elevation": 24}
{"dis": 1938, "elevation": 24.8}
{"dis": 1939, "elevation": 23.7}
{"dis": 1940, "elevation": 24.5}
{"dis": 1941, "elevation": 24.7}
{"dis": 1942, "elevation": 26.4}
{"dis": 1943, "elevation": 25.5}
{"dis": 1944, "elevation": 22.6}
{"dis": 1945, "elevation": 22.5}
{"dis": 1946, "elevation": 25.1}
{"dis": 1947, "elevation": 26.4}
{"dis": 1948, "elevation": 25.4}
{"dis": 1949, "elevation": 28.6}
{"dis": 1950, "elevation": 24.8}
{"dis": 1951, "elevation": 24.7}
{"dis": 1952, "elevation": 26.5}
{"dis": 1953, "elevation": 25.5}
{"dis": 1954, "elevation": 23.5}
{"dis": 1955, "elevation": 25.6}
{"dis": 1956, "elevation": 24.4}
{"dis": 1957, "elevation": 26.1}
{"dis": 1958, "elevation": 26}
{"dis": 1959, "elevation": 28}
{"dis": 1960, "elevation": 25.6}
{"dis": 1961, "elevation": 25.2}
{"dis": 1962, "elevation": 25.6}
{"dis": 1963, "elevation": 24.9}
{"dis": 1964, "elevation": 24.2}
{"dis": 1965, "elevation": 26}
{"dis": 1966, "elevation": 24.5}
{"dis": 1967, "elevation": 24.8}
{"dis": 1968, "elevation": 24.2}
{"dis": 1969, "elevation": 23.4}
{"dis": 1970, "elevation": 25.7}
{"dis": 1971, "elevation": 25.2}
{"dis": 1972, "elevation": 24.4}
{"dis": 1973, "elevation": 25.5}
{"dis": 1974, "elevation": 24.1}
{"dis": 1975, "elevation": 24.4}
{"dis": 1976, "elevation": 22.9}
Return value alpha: 0.4 km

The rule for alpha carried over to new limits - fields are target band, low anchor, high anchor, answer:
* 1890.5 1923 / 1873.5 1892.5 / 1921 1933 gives 0.6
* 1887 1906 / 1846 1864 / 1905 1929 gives -0.1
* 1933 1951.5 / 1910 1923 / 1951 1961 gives 0.1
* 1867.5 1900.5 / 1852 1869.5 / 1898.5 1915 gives 0.0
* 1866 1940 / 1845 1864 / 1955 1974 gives -0.2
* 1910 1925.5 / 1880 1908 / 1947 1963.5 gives 0.4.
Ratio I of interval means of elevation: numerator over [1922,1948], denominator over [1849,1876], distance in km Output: 1.0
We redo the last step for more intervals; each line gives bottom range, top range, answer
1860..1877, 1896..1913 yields 1.02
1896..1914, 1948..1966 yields 1.05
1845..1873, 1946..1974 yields 1.07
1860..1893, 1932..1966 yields 1.04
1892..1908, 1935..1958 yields 1.04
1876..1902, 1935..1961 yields 1.04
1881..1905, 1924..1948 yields 1.03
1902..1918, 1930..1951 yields 1.03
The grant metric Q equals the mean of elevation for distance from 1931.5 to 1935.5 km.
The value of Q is 25.8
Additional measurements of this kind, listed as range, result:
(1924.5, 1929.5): 24.2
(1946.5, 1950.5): 26.3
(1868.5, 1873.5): 24.1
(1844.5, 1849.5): 23.2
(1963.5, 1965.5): 25.1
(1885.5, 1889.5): 24.9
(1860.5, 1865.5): 23.7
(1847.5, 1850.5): 23.8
